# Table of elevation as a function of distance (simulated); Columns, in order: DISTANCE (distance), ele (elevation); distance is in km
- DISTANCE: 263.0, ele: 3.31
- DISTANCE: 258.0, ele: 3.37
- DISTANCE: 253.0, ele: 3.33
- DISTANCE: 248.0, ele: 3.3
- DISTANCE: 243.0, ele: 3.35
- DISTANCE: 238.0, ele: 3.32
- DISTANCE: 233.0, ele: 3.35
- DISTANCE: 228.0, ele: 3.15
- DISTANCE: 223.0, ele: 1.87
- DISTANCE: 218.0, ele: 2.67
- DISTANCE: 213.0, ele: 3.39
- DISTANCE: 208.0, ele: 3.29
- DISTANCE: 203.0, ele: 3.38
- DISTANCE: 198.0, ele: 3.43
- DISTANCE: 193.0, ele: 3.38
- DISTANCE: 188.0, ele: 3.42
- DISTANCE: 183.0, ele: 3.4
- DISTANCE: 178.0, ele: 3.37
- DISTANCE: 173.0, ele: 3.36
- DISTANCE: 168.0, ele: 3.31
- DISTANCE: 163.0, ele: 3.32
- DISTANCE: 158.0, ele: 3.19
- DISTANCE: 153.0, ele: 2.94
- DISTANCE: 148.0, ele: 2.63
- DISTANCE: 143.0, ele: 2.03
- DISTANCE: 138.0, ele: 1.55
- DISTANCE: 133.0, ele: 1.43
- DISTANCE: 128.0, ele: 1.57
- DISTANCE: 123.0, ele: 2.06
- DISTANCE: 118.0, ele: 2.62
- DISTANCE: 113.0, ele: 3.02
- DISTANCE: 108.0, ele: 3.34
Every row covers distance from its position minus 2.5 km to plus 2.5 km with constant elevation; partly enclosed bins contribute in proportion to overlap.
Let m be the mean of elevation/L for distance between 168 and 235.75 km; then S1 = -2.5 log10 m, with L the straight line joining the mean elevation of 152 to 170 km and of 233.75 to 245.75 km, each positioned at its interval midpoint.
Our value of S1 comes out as 0.026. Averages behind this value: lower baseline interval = 3.21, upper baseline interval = 3.34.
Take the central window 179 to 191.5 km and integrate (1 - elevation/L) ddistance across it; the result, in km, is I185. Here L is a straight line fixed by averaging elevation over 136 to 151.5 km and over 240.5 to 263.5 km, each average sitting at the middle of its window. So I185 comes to -3.9 km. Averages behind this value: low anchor 2.14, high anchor 3.33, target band 3.4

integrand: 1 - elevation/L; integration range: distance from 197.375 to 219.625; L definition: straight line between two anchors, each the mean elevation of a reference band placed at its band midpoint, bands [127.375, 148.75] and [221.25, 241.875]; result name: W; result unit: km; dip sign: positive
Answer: -4.55 km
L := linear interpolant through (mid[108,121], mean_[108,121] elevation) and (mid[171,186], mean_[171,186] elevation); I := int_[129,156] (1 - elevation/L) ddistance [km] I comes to 8.8 km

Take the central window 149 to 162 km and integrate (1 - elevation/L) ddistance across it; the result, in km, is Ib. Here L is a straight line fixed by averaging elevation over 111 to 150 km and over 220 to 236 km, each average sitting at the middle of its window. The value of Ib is -4.4 km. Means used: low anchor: 2.1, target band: 3.04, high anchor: 2.8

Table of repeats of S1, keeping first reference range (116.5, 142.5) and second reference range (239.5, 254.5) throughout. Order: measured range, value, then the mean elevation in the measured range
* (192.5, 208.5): -0.23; 3.38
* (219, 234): 0.13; 2.72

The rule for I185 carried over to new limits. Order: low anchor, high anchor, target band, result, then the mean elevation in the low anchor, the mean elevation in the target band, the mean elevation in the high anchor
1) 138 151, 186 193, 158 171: -2.7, 2.2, 3.29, 3.41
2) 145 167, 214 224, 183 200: -4.3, 3.02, 3.41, 2.5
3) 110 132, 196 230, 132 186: -4.4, 2.28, 2.82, 3.02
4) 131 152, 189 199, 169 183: -2.1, 1.99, 3.37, 3.4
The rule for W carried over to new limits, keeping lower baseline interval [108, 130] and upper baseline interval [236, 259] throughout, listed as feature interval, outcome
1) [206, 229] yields 2.02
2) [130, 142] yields 4.71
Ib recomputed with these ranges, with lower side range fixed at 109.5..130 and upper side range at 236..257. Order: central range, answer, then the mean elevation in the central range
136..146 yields 2.76 km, 1.84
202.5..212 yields -0.93 km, 3.33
